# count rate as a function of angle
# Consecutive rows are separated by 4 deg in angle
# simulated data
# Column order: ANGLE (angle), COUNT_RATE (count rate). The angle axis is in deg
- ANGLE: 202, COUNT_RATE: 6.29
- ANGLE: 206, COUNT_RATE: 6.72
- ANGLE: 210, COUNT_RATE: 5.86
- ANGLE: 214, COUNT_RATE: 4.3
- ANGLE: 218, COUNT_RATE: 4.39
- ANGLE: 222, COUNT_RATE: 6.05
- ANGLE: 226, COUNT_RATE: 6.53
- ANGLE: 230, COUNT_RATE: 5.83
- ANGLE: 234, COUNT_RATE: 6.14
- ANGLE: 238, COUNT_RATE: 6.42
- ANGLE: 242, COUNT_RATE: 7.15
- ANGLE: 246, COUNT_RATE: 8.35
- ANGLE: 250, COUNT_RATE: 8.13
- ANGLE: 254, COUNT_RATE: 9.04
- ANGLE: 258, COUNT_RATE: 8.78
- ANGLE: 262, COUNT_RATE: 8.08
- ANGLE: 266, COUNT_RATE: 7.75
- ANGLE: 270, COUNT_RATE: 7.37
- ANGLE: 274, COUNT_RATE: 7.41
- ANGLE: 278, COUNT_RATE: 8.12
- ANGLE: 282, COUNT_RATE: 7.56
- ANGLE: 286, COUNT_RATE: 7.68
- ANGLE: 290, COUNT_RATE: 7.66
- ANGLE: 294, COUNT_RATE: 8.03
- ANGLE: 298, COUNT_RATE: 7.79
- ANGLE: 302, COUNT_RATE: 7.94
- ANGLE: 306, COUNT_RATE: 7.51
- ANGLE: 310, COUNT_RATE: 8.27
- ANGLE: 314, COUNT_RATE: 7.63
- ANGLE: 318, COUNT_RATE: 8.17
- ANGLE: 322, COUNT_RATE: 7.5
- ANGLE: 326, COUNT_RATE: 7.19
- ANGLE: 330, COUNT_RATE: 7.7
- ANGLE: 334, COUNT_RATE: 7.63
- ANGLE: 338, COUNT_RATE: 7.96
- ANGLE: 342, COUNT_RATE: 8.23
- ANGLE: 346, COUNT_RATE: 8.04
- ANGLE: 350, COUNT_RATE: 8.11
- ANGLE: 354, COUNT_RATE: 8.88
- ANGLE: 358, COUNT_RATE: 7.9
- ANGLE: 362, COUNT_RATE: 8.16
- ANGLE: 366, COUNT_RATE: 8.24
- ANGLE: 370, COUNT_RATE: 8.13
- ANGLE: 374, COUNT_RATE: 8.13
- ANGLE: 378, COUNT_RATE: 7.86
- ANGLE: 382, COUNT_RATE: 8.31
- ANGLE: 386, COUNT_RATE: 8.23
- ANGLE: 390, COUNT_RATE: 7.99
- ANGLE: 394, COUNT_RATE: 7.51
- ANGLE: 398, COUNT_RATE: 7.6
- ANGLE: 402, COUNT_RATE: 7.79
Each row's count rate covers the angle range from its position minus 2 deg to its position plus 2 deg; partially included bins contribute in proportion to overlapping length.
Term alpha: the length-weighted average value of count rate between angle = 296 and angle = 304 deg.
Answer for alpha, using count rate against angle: 7.87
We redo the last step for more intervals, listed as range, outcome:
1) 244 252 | 8.24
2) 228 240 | 6.13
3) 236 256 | 7.82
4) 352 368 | 8.29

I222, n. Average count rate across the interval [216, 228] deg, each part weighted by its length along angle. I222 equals 5.66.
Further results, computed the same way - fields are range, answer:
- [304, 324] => 7.82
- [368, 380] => 8.04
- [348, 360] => 8.3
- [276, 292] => 7.75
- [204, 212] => 6.29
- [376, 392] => 8.1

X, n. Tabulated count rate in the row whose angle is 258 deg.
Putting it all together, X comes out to 8.78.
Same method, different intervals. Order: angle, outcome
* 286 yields 7.68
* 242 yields 7.15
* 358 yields 7.9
